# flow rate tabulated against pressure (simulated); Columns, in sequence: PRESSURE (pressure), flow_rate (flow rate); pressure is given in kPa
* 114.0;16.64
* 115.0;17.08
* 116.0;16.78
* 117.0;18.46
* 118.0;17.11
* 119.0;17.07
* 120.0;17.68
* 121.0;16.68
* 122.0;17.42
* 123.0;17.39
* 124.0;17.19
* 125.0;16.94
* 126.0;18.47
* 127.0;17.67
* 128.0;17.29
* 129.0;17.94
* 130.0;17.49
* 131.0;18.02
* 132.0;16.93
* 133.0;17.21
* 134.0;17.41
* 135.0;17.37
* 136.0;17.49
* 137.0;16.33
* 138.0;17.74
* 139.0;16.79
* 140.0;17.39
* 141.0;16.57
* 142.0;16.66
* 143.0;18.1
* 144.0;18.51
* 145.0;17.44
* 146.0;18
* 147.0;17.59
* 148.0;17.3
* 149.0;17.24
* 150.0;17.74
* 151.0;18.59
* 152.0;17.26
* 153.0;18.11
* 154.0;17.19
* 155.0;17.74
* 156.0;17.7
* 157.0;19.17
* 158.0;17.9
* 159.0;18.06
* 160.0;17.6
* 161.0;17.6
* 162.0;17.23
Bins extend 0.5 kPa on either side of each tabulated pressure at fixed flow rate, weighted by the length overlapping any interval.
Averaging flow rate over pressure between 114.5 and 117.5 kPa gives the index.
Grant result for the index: 17.4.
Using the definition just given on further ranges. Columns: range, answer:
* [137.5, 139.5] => 17.3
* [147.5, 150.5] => 17.4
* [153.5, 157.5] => 18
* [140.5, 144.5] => 17.5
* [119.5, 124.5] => 17.3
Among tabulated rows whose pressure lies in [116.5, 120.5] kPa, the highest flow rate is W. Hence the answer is 18.46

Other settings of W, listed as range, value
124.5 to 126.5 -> 18.47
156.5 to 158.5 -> 19.17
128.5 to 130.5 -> 17.94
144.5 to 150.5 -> 18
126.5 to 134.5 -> 18.02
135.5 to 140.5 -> 17.74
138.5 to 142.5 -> 17.39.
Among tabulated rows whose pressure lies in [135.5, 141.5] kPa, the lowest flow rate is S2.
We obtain 16.33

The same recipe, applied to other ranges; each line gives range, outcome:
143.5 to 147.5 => 17.44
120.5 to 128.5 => 16.68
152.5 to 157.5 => 17.19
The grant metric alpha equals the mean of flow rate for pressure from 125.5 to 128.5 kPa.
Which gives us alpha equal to 17.8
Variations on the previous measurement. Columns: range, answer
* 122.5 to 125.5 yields 17.2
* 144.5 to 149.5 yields 17.5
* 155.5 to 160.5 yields 18.1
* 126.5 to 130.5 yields 17.6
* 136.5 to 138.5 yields 17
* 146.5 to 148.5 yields 17.4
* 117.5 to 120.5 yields 17.3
